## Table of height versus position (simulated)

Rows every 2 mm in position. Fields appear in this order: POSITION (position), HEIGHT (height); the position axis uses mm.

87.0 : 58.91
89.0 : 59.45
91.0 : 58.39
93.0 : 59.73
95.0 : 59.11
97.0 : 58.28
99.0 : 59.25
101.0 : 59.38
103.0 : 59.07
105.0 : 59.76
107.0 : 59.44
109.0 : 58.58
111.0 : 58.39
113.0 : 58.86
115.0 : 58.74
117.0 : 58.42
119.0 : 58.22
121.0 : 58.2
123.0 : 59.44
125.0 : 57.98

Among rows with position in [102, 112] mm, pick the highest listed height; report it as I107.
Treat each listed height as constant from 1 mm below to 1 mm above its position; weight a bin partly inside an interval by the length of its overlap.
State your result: 59.76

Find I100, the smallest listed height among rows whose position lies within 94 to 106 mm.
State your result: 58.28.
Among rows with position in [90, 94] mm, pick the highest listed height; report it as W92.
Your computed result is 59.73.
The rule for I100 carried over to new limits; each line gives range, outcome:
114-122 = 58.2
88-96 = 58.39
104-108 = 59.44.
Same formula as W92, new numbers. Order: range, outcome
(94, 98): 59.11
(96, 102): 59.38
